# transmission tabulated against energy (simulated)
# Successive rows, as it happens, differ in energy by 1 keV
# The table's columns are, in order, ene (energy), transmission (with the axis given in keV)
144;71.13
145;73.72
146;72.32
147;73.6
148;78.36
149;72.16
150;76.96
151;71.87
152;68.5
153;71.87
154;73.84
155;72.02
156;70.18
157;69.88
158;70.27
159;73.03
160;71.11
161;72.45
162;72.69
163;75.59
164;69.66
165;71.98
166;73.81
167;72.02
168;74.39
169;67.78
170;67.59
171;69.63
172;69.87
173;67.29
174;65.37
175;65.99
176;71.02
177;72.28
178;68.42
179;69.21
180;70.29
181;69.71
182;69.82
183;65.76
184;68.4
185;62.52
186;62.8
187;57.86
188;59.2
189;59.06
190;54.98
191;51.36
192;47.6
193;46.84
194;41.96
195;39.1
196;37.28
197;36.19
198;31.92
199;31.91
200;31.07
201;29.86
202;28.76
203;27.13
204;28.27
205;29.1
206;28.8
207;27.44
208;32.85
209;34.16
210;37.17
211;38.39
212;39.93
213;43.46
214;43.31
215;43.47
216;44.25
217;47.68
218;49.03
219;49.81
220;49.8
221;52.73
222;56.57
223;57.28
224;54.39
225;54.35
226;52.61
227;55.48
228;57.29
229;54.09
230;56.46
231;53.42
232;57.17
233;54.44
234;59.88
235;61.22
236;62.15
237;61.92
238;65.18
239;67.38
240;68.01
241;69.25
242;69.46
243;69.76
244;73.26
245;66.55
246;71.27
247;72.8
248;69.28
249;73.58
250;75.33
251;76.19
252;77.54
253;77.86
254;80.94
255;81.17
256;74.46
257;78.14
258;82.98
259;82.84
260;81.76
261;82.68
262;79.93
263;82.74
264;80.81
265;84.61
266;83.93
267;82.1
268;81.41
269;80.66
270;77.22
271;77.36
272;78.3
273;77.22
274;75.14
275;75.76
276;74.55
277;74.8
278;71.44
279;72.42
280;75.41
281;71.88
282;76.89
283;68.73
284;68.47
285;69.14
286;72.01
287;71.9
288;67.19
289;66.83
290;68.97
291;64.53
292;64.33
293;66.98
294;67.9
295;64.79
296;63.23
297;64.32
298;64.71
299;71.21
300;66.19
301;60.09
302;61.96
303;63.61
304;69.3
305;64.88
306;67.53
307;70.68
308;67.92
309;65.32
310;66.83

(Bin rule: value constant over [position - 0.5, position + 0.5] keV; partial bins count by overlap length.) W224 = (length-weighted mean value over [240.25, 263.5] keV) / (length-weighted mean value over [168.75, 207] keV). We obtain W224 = 1.4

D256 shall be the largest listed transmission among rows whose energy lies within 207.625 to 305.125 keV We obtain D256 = 84.61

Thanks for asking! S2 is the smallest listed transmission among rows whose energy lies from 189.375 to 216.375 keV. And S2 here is 27.13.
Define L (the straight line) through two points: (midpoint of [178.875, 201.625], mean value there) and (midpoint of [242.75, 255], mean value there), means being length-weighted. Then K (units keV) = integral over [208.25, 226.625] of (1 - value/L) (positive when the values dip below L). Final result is 4.5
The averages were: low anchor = 51.5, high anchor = 74.1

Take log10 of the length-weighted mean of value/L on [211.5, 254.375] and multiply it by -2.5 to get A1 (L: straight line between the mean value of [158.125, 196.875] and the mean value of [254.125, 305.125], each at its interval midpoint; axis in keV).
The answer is 0.15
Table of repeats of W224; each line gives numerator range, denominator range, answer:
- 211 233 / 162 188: 0.74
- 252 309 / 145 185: 1.03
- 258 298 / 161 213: 1.38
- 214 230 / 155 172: 0.73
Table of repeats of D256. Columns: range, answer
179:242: 70.29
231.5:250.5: 75.33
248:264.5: 82.98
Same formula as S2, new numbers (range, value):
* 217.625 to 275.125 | 49.03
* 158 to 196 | 37.28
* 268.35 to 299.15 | 63.23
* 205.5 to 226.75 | 27.44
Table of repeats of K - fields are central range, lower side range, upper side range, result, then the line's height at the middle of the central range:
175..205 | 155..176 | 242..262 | 8.6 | 72.2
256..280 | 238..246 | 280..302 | -3.7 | 68.3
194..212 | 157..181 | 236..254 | 9.6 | 70.7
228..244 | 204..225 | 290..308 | -4.4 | 48.7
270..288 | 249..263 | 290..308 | -0.4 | 72.1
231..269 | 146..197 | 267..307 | -2.4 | 69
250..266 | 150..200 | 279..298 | -3.1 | 67.1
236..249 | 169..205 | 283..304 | -1.7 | 60.5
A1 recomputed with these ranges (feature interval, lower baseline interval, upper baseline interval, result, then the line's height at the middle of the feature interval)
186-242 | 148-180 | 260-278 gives 0.49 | 74.9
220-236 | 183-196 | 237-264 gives 0.20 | 67.2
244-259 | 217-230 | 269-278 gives -0.14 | 66.2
